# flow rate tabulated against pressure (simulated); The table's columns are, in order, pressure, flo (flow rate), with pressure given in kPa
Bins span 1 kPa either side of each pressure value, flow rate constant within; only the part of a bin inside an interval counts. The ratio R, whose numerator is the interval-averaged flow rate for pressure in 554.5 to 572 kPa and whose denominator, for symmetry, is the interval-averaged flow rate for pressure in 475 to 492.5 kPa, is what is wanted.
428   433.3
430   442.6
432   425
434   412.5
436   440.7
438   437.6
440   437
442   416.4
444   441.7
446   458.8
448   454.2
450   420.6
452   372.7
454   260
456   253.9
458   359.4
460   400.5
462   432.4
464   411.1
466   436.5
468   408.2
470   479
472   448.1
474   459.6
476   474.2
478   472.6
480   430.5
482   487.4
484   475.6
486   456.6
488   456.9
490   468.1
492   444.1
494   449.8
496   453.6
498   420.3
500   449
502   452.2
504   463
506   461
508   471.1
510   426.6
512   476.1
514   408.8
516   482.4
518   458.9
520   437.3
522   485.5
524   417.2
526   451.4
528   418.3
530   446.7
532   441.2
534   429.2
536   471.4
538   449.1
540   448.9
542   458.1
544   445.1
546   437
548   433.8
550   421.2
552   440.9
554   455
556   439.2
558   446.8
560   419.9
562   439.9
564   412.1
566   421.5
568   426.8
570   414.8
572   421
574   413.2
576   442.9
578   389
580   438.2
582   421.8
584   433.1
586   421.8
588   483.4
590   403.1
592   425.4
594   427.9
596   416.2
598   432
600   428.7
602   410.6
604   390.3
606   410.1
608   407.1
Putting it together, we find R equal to 0.92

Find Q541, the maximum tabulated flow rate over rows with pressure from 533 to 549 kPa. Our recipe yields 471.4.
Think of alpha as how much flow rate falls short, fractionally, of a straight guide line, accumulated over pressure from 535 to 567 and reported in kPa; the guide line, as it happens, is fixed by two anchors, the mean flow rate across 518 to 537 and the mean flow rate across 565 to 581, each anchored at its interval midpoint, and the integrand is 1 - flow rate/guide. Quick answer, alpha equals -0.5 kPa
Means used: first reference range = 445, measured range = 440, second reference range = 421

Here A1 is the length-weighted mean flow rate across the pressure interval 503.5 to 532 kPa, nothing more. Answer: 450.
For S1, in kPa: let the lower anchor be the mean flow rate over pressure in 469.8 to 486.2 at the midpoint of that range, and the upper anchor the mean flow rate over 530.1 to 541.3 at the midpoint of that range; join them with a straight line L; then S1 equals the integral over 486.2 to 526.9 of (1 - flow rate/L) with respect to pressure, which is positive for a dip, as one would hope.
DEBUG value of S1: 0.41 kPa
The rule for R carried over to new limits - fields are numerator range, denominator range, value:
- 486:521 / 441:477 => 1.10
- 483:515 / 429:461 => 1.12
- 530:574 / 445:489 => 1.03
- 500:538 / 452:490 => 1.07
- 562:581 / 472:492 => 0.91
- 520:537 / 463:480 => 0.99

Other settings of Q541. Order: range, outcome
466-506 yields 487.4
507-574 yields 485.5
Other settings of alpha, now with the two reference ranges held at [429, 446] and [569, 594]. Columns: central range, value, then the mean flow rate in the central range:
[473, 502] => -1.76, 457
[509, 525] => -0.75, 449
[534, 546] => -0.65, 451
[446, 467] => 2.35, 384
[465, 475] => -0.34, 446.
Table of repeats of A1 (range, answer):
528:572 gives 437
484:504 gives 452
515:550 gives 447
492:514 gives 450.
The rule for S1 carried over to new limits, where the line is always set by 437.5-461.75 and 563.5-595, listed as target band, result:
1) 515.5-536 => -1.76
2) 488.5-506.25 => -2.03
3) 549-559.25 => -0.52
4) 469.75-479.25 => -1.56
